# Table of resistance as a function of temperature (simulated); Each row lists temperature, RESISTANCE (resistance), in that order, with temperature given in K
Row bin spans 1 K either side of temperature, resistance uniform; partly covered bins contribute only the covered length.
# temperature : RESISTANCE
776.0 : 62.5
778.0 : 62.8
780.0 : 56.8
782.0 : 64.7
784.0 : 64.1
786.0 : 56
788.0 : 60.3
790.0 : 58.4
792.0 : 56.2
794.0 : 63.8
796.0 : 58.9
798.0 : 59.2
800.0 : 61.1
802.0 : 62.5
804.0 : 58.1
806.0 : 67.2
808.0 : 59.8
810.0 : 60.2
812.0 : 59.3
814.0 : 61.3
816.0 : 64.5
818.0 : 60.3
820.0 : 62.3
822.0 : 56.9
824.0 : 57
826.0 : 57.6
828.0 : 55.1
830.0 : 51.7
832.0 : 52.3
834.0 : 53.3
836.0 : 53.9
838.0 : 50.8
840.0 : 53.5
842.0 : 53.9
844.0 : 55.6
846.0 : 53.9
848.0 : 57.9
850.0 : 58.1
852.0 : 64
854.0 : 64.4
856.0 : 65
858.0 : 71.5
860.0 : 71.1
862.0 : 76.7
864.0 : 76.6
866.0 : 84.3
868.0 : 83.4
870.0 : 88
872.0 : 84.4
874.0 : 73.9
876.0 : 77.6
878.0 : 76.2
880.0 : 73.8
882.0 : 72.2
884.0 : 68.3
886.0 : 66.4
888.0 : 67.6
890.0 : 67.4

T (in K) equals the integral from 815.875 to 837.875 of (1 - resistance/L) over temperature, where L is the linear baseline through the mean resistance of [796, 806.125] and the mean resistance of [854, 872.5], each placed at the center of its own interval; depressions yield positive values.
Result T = 3.6 K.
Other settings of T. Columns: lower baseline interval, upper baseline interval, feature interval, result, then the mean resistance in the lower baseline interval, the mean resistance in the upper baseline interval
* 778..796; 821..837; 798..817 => -1.3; 60.1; 54.7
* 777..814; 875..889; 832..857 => 3.8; 60.5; 71.7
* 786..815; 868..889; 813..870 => 5.2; 60.3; 75.2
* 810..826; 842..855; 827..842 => 1.6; 60.1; 58.6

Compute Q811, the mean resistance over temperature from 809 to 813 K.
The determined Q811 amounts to 59.8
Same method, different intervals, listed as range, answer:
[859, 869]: 78.4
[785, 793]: 57.7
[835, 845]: 53.5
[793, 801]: 60.7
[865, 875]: 82.8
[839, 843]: 53.7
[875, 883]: 75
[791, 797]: 59.6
